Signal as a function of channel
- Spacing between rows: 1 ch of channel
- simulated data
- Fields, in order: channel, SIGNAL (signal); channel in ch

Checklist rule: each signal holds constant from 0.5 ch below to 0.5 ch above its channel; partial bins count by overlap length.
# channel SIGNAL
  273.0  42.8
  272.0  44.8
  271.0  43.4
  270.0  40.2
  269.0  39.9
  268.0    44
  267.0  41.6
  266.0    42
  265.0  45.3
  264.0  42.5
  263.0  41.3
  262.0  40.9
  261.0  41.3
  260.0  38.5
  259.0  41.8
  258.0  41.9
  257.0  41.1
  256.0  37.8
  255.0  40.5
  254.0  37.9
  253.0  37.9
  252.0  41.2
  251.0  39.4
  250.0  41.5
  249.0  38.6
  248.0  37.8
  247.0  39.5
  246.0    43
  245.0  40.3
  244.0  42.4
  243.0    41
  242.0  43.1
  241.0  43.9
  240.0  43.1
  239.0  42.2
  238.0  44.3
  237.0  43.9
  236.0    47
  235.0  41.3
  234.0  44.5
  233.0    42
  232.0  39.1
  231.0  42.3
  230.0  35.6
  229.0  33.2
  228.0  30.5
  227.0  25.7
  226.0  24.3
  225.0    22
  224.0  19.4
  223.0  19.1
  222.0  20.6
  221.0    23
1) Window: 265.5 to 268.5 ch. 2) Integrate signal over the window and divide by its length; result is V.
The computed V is 42.5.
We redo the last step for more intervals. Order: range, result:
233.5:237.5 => 44.2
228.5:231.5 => 37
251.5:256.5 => 39.1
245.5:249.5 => 39.7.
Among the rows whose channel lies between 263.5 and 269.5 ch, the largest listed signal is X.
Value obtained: 45.3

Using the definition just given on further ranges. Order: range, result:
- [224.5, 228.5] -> 30.5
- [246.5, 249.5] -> 39.5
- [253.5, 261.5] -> 41.9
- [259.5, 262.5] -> 41.3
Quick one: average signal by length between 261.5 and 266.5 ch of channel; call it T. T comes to 42.4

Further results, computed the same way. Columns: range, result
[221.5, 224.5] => 19.7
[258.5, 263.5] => 40.8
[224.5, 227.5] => 24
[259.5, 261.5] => 39.9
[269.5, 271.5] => 41.8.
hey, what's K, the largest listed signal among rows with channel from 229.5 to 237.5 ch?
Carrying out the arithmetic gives 47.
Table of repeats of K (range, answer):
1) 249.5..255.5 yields 41.5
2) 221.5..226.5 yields 24.3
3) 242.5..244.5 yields 42.4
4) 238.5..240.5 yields 43.1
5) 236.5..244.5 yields 44.3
